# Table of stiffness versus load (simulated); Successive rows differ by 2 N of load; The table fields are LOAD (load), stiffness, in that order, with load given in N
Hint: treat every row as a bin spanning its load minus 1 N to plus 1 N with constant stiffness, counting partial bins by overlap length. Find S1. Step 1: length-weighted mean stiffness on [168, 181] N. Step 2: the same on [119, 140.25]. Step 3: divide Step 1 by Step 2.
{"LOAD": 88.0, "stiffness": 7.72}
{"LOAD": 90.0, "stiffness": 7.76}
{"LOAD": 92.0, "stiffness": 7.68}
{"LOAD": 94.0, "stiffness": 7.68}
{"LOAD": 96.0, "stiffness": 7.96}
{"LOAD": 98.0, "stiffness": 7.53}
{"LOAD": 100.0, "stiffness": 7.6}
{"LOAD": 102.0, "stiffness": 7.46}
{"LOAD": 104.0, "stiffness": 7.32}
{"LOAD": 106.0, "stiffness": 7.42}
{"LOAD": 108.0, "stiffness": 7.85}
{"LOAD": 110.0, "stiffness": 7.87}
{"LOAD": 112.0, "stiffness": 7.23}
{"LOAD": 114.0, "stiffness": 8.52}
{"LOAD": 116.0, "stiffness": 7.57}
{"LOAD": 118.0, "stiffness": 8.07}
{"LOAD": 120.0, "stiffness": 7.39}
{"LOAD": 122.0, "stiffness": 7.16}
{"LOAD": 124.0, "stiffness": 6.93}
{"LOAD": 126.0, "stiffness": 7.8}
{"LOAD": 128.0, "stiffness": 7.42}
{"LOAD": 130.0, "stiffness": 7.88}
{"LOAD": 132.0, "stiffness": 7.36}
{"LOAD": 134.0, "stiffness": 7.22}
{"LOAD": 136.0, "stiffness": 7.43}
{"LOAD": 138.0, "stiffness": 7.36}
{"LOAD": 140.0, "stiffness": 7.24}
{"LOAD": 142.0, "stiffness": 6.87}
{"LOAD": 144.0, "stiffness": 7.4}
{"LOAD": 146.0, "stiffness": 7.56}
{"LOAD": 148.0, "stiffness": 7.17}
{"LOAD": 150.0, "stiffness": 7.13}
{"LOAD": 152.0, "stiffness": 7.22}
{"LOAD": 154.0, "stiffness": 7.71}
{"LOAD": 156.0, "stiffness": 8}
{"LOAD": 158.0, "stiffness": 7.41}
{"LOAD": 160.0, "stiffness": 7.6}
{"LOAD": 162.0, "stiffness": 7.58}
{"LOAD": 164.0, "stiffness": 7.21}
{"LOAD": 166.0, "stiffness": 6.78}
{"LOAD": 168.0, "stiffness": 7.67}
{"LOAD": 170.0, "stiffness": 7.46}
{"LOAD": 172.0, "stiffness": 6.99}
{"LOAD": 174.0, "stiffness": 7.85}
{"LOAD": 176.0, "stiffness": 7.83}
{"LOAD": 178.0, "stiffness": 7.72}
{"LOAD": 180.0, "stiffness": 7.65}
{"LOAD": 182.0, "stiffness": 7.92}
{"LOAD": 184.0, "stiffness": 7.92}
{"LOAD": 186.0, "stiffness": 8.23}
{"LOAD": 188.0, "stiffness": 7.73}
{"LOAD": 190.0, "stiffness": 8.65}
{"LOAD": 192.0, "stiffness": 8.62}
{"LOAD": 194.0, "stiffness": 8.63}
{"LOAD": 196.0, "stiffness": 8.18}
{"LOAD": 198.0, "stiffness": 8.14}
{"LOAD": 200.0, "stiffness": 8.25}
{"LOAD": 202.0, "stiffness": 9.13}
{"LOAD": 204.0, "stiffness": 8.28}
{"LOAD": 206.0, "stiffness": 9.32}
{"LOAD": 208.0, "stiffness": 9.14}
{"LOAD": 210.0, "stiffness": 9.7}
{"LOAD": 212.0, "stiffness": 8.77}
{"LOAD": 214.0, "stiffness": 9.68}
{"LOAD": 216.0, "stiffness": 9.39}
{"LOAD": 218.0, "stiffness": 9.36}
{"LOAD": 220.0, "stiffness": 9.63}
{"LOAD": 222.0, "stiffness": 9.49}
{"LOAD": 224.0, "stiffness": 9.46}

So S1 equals 1.03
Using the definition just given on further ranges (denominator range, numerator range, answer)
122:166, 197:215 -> 1.21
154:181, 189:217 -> 1.18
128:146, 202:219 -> 1.25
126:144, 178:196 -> 1.10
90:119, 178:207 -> 1.08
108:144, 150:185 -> 1.01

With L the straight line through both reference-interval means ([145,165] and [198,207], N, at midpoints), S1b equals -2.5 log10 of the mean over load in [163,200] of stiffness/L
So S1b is 0.04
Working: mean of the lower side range 7.46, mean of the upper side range 8.68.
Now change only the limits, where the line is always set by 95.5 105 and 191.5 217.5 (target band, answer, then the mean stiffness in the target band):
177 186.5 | 0.10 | 7.87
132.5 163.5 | 0.11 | 7.39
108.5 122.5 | 0.00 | 7.71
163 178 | 0.14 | 7.42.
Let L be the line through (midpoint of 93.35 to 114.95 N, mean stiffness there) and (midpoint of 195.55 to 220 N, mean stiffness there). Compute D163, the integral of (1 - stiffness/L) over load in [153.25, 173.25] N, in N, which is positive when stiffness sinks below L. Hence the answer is 2.33 N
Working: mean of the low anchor 7.67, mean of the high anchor 8.99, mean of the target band 7.44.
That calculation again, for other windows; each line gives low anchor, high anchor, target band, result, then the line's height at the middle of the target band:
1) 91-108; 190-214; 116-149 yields 2.4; 7.98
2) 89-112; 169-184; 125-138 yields 0.2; 7.64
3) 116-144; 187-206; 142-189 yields 2.5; 7.96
